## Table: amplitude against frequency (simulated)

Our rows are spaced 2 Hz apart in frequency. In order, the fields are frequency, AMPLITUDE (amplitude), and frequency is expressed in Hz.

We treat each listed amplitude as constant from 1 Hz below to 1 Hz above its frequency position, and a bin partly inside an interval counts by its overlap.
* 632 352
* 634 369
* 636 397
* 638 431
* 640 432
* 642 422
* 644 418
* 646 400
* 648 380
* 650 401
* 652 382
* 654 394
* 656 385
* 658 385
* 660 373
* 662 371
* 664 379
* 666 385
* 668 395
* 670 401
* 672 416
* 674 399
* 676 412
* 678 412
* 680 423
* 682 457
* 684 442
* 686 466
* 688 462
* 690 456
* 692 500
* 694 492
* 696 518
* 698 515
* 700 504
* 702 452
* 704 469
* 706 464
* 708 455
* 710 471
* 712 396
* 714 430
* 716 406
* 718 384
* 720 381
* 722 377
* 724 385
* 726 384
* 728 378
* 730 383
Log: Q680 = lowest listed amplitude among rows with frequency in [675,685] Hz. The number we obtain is 412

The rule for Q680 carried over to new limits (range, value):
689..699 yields 456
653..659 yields 385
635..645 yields 397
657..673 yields 371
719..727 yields 377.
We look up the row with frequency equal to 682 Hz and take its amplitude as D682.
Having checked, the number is 457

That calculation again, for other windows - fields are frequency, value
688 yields 462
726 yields 384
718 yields 384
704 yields 469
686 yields 466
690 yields 456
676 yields 412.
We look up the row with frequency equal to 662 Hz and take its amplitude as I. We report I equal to 371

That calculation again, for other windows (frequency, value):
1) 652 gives 382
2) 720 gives 381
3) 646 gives 400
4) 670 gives 401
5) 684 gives 442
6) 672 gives 416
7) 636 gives 397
